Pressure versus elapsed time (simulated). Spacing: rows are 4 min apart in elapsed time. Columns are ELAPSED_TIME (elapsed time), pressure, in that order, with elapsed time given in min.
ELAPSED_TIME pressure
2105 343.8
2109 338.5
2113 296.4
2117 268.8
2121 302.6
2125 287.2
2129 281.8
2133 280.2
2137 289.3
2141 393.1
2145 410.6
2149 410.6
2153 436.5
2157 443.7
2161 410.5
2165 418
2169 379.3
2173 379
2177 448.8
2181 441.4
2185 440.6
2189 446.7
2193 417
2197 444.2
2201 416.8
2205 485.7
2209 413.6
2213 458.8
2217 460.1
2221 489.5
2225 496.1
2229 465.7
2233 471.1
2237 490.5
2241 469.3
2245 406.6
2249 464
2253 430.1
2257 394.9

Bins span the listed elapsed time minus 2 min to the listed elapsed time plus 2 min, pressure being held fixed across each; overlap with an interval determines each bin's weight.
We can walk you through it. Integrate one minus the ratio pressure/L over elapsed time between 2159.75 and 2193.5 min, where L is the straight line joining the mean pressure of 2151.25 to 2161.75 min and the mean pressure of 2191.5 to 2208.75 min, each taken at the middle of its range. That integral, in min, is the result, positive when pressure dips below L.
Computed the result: 1.2 min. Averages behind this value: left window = 432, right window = 439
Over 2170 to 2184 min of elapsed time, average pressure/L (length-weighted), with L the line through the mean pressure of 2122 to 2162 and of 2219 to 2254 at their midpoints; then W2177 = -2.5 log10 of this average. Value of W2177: -0.05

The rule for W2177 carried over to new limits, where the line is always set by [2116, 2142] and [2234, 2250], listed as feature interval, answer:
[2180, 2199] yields -0.144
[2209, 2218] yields -0.079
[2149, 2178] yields -0.197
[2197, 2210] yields -0.098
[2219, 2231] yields -0.118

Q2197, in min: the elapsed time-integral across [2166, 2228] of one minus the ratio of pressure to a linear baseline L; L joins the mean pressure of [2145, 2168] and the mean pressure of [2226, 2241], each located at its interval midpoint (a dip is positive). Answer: 1.3 min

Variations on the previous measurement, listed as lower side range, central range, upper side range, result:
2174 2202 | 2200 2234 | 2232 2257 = -1.6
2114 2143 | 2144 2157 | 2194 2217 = -3.1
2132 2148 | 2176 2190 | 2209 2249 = -1.3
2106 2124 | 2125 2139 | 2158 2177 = 2.1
